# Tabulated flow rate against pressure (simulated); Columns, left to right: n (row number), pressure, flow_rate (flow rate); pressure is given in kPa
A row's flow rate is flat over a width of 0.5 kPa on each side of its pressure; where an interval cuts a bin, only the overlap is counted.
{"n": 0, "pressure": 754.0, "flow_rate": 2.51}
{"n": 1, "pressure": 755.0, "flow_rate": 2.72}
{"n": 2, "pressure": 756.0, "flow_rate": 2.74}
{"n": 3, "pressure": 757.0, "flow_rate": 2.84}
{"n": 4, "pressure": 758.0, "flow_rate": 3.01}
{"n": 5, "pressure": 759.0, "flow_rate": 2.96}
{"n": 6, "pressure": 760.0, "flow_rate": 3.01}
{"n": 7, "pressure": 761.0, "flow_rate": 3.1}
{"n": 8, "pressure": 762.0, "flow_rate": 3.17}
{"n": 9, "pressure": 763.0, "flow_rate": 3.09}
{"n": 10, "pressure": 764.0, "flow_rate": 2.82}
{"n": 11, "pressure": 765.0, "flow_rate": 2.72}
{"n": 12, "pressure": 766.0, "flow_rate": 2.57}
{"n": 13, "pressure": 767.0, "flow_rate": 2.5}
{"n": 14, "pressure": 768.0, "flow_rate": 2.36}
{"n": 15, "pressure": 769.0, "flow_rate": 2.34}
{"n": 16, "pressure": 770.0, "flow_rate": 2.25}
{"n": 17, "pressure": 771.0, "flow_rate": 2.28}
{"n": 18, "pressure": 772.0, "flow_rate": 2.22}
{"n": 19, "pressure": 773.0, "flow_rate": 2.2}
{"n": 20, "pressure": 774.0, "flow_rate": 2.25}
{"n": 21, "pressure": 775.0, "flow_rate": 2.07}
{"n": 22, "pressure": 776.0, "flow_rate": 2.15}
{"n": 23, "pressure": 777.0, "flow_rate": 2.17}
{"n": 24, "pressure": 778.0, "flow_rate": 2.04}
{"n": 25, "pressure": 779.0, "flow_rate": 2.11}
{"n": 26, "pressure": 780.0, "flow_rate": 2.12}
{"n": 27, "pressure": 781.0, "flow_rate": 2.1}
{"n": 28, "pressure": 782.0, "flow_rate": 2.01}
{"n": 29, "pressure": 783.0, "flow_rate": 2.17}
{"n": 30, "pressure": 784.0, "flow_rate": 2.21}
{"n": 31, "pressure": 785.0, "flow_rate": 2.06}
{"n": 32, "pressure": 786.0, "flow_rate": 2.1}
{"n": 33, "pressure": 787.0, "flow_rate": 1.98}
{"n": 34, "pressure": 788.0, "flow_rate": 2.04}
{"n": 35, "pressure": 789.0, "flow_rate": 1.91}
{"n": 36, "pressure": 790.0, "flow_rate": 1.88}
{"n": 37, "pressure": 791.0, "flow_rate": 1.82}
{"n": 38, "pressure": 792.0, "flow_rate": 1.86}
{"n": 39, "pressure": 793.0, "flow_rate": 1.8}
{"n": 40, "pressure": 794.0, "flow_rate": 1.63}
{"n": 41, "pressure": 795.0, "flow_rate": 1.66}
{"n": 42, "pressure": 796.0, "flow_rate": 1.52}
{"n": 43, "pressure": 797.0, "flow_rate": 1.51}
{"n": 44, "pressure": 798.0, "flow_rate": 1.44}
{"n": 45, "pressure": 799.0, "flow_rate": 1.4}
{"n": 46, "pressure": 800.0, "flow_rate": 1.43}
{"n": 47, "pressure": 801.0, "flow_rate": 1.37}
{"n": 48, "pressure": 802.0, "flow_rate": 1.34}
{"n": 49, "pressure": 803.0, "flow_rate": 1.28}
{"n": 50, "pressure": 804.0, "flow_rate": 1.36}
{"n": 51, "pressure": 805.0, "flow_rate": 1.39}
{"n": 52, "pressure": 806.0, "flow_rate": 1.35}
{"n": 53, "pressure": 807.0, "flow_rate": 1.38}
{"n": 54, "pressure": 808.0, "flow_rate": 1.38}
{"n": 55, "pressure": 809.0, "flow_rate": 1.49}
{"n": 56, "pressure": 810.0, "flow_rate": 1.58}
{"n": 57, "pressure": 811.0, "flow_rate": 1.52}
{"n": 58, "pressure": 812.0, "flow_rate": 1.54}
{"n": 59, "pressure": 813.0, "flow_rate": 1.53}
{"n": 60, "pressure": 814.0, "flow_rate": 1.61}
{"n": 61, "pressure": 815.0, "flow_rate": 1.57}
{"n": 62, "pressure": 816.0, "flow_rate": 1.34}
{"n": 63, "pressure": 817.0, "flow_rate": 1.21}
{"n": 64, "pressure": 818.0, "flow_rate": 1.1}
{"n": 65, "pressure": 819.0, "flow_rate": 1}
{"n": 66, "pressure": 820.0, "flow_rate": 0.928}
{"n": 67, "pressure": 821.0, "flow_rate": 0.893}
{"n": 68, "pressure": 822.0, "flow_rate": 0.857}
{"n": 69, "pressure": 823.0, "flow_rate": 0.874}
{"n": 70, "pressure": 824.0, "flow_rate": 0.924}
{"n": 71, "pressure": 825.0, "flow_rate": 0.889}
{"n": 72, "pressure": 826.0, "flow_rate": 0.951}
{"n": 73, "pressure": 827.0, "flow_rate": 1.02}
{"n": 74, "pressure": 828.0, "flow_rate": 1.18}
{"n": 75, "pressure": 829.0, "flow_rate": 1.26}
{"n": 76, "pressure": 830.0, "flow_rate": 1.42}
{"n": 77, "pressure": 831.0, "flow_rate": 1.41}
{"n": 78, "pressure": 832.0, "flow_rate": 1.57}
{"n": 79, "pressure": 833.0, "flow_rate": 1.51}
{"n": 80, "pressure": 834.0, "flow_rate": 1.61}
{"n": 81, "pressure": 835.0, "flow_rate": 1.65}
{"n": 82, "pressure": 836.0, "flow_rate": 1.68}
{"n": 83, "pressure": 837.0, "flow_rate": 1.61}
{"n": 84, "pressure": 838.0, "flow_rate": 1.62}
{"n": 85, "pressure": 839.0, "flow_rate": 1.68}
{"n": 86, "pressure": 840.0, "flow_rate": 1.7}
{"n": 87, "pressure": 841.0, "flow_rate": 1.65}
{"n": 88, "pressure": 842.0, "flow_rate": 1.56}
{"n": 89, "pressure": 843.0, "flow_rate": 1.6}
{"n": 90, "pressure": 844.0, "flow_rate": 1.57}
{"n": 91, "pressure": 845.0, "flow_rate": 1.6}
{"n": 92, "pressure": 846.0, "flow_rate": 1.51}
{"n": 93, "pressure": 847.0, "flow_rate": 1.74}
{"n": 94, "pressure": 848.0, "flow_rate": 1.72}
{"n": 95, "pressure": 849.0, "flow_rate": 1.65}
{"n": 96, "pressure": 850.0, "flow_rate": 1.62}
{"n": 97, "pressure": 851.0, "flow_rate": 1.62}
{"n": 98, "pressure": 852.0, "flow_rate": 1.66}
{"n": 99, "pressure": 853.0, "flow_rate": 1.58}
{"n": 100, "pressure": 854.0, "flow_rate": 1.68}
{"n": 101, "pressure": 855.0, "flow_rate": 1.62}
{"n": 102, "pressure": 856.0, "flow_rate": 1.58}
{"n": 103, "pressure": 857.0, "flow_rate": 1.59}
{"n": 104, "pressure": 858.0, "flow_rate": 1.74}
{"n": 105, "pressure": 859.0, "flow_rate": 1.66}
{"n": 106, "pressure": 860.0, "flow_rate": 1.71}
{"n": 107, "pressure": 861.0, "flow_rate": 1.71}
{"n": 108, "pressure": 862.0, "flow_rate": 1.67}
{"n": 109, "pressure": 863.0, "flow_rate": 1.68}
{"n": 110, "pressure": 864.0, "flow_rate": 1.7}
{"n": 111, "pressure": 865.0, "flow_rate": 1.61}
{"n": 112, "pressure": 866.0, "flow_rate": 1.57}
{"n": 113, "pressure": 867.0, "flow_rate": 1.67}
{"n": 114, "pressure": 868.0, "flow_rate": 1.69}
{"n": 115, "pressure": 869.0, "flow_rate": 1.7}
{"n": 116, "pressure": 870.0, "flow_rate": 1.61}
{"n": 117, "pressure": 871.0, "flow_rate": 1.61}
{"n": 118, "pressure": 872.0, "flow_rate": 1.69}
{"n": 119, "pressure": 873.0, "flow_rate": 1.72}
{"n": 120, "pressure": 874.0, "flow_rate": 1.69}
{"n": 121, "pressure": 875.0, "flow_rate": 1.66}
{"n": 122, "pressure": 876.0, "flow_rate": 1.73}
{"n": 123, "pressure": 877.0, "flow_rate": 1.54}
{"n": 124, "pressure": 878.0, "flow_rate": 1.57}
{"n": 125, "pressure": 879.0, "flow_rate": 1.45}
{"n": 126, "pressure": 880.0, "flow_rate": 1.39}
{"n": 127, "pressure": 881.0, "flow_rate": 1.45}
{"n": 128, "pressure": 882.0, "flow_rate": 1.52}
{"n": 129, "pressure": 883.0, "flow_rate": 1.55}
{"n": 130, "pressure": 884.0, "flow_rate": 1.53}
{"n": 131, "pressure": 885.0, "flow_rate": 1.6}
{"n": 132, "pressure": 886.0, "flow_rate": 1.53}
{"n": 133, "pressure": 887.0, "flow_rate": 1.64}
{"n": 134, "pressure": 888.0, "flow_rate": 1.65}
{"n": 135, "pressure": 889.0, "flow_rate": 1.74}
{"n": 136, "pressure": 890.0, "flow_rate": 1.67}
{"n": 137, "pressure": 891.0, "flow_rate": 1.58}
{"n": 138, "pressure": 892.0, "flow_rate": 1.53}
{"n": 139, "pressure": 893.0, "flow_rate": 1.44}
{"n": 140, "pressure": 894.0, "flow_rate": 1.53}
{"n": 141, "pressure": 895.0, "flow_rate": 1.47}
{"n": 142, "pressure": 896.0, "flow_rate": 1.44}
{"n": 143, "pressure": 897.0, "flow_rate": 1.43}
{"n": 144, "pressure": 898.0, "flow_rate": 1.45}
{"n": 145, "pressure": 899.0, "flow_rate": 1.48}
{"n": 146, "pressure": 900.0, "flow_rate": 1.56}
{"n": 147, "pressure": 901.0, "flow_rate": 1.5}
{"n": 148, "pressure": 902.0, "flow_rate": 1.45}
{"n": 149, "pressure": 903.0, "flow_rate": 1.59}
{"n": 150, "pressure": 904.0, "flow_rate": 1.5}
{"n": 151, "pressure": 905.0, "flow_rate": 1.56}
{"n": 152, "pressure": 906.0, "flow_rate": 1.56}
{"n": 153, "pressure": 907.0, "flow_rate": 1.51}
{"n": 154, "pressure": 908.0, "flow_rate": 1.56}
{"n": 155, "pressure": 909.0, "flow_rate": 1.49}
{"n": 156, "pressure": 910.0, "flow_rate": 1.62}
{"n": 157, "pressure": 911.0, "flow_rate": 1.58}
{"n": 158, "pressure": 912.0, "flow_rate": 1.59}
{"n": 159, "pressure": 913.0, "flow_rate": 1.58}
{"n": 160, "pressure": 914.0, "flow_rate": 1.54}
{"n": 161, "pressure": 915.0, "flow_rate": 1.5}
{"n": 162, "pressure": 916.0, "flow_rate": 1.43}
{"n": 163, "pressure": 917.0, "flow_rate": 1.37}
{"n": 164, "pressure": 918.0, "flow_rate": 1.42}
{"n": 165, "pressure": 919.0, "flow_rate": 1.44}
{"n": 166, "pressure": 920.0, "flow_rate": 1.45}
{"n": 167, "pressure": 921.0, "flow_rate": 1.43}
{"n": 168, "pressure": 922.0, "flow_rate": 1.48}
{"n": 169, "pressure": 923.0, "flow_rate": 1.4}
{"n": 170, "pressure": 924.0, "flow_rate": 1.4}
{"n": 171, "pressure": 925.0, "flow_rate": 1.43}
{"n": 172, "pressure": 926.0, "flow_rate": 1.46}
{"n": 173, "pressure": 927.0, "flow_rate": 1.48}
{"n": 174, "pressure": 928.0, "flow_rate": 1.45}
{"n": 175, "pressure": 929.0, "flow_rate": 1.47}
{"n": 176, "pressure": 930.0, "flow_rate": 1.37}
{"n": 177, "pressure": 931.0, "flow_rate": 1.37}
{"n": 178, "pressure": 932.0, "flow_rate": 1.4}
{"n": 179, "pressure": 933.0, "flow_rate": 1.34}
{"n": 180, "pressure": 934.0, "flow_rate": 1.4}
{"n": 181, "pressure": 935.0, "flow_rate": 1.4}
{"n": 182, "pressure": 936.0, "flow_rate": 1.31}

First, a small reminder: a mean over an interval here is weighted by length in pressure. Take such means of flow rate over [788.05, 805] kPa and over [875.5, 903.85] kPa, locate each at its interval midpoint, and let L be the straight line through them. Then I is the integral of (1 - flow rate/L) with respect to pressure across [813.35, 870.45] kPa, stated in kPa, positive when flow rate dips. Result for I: 2.9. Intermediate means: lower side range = 1.58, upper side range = 1.54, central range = 1.48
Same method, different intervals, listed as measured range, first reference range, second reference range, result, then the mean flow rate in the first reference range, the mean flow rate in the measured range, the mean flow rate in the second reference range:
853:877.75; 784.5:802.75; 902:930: -1.3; 1.7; 1.66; 1.49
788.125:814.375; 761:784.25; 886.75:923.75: 7.7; 2.36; 1.54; 1.52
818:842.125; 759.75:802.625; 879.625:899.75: 7.0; 2.1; 1.3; 1.53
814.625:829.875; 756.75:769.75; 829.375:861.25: 6.9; 2.8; 1.07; 1.62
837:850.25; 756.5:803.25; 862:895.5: 1.2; 2.15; 1.63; 1.6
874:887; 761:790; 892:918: 0.8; 2.29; 1.55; 1.51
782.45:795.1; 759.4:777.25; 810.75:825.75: 0.2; 2.52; 1.94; 1.18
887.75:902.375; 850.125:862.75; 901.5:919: 0.3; 1.65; 1.53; 1.52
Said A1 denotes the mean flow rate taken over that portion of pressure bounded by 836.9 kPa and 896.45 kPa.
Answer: 1.61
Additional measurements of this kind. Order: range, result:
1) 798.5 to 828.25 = 1.26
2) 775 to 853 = 1.56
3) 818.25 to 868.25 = 1.48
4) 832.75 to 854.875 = 1.63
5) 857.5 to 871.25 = 1.67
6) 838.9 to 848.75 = 1.63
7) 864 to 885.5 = 1.6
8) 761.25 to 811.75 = 1.95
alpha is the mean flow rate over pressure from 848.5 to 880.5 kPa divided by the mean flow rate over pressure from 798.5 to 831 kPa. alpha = 1.30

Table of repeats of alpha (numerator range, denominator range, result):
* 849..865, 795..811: 1.16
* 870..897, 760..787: 0.67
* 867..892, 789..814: 1.05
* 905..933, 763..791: 0.66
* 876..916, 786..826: 1.08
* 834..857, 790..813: 1.08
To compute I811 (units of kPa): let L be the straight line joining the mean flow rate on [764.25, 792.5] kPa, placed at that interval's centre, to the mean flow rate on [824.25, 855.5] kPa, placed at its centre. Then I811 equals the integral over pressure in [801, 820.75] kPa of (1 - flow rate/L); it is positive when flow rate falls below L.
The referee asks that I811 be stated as 5.1 kPa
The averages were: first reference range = 2.17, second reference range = 1.52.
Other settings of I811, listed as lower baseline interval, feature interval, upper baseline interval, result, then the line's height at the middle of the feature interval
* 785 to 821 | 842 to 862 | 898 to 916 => -1.5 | 1.53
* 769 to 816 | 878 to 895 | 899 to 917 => 0.3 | 1.58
